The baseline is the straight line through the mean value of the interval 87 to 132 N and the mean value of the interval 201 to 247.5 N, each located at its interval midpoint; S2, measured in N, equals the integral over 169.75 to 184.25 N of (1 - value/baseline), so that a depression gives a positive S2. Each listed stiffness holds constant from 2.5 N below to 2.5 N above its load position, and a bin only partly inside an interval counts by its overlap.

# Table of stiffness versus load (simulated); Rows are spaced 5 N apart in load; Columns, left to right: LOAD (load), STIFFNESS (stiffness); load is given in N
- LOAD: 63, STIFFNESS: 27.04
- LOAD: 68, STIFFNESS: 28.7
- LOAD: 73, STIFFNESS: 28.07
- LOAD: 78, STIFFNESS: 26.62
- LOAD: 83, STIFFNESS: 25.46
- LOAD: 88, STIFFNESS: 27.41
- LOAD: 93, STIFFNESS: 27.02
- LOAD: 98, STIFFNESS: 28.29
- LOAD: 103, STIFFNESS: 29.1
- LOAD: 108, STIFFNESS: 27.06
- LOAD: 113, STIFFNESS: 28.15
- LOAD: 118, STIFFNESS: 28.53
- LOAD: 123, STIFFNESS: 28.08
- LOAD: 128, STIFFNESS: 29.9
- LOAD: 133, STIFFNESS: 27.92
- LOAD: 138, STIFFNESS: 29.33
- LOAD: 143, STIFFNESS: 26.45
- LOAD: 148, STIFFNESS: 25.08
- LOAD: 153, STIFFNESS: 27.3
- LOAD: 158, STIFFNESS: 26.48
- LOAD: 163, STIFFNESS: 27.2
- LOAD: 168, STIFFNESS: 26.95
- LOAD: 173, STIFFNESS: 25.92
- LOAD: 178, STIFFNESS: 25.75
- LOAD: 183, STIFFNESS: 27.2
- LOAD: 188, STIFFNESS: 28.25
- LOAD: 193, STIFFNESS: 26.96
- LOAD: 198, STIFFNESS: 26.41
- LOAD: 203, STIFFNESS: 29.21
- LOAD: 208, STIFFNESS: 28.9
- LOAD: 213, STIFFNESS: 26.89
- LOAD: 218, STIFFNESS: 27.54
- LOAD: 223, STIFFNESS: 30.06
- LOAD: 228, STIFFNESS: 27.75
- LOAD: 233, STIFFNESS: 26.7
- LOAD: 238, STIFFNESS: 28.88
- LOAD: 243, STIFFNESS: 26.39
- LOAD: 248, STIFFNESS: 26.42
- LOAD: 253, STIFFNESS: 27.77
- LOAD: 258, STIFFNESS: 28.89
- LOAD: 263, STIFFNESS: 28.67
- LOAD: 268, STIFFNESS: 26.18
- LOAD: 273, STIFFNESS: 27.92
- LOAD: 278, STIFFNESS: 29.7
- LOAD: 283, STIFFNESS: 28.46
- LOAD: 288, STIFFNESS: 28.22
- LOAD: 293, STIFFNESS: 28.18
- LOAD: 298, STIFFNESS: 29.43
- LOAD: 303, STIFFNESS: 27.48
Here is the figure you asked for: 0.93 N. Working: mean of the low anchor 28.2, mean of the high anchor 28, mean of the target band 26.2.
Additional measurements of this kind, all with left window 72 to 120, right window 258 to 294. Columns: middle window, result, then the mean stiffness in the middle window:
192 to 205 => 0.19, 27.5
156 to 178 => 1.01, 26.5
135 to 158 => 0.61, 27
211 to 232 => 0.03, 28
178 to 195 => 0.40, 27.2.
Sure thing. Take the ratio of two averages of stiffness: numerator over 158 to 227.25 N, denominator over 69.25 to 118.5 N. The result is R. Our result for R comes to 1.00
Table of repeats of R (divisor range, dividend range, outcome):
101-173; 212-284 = 1.01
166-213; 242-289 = 1.02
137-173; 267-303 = 1.06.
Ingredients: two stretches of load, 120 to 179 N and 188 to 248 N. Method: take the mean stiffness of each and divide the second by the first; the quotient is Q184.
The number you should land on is 1.0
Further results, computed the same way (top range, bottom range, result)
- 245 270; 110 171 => 1.00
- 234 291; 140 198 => 1.05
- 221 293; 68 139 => 1.00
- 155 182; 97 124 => 0.94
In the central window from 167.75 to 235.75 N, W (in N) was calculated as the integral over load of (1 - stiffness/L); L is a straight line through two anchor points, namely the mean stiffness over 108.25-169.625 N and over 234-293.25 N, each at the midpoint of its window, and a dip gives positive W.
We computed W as 0.7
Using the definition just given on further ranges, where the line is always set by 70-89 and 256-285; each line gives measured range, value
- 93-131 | -1.69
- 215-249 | 0.35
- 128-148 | -0.35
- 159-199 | 1.14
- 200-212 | -0.37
